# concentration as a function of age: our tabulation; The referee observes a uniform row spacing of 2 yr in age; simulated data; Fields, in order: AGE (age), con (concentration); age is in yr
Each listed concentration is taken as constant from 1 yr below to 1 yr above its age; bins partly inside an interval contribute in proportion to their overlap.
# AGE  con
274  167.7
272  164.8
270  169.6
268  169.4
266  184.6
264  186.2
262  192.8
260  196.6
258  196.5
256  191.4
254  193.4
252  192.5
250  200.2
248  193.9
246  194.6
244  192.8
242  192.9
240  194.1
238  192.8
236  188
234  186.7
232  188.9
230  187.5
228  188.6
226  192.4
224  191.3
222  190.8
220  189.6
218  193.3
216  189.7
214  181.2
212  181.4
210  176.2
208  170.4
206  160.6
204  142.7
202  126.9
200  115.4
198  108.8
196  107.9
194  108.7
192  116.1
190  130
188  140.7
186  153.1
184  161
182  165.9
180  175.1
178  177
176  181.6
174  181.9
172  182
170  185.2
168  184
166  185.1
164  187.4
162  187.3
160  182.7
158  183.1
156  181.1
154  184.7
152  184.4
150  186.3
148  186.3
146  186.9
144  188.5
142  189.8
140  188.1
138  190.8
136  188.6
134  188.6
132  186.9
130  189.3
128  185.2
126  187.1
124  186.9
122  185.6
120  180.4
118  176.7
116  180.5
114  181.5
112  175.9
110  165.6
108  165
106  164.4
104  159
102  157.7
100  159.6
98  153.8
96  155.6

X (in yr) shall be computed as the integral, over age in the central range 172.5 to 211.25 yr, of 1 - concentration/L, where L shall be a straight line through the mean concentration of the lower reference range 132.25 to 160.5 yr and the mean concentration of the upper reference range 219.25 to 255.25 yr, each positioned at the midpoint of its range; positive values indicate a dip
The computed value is 8.41 yr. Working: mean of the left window 186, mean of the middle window 148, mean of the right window 192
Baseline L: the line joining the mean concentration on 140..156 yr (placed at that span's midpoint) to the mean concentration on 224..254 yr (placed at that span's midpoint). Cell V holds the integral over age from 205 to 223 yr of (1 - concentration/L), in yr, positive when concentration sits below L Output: 0.8 yr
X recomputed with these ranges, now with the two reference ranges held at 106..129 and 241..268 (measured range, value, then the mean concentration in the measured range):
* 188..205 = 6.0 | 121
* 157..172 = -0.1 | 185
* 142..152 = -0.3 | 187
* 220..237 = 0.0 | 189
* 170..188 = 1.3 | 171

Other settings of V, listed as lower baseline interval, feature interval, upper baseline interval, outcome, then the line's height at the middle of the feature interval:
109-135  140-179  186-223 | -3.8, 168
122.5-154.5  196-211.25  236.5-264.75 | 4.0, 191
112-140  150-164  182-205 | -2.2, 160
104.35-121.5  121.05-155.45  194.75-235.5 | -3.0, 172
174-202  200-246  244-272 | -4.1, 166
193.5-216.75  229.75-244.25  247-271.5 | -1.6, 172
